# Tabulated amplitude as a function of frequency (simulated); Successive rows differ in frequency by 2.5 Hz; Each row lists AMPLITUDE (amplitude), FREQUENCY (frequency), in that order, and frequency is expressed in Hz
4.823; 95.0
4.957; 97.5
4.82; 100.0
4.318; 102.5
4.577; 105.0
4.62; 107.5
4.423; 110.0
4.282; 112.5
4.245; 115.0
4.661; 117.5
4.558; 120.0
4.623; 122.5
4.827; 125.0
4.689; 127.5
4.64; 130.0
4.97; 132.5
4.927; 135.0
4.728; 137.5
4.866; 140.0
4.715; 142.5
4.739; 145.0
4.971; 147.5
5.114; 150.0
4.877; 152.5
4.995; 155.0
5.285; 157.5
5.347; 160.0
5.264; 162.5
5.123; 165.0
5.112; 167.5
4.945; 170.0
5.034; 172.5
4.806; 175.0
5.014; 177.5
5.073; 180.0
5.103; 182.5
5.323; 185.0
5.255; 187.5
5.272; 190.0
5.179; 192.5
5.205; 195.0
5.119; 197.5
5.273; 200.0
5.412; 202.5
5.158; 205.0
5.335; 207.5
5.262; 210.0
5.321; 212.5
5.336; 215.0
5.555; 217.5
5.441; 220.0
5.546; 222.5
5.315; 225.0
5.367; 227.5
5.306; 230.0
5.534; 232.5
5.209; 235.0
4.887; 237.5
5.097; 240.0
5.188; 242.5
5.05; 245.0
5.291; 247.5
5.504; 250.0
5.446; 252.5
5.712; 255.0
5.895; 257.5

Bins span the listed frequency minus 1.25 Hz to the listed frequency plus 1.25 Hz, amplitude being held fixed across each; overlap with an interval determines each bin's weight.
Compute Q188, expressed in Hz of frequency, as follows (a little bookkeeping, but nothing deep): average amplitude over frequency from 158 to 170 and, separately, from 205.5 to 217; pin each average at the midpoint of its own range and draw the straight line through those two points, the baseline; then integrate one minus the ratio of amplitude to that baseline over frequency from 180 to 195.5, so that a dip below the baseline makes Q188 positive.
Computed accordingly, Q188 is 0.1 Hz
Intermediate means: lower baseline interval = 5.19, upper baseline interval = 5.32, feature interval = 5.21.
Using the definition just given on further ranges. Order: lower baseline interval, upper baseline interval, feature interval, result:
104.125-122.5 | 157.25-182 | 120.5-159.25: -0.7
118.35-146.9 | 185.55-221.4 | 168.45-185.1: 0.2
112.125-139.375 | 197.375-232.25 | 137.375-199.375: -0.9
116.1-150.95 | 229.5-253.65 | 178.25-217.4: -1.5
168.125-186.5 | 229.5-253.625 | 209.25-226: -0.7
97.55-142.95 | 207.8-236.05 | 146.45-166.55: -0.9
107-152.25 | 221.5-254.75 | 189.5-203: -0.4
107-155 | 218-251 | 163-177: -0.2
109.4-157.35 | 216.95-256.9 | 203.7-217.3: -0.3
